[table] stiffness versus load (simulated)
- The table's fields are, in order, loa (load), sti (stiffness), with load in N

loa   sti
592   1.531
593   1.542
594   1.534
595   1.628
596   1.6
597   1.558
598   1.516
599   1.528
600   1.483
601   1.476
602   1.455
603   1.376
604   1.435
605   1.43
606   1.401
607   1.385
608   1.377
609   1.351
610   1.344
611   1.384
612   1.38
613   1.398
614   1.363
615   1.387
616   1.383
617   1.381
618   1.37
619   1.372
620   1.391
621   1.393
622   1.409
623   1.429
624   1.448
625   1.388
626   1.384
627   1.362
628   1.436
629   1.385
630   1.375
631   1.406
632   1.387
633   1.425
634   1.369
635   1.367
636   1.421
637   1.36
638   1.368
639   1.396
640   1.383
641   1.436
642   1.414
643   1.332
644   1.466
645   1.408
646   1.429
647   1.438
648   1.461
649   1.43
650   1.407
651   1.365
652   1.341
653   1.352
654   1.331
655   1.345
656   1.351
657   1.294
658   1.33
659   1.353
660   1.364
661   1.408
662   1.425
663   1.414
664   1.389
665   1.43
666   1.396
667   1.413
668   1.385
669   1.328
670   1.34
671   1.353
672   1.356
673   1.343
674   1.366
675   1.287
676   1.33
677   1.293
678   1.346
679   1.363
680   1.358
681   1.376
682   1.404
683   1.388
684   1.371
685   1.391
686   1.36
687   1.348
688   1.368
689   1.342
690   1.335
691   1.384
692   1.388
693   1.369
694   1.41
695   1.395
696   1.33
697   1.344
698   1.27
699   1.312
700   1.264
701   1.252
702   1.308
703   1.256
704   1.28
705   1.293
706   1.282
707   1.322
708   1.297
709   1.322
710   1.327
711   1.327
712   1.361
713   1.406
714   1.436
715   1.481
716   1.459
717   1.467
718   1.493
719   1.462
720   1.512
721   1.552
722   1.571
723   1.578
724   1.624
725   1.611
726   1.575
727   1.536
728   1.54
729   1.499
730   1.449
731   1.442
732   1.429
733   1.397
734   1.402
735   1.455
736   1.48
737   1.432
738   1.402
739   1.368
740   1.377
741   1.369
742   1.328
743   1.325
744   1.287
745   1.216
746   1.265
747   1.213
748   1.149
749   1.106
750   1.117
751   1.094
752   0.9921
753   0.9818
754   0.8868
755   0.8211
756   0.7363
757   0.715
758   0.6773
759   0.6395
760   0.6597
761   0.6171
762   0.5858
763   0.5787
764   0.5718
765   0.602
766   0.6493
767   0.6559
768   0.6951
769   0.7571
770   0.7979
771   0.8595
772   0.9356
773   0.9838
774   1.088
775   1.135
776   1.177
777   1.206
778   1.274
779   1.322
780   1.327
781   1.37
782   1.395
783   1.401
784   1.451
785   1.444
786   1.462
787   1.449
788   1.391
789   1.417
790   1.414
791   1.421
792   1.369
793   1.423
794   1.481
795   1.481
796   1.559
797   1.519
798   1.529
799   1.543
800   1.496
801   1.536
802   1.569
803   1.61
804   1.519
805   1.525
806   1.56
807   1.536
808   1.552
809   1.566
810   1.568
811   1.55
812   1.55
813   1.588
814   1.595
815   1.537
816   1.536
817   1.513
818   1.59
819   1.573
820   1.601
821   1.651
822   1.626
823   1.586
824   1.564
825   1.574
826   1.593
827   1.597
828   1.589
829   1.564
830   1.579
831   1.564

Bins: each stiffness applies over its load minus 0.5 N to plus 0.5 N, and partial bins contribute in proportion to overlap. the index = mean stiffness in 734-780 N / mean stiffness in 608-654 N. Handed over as 0.73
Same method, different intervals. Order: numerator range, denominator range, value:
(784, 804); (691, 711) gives 1.12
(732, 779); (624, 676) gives 0.75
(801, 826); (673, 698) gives 1.15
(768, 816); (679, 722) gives 1.01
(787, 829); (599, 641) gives 1.10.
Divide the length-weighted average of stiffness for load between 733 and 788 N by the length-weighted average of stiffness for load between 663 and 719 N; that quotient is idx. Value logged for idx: 0.80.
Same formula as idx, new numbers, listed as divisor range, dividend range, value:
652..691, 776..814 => 1.08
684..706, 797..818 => 1.16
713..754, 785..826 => 1.11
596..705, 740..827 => 0.91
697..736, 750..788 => 0.69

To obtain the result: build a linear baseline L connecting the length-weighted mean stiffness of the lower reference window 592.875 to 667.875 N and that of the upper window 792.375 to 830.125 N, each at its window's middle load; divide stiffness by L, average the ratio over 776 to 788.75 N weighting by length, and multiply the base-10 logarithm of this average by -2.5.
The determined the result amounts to 0.12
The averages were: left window 1.41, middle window 1.37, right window 1.56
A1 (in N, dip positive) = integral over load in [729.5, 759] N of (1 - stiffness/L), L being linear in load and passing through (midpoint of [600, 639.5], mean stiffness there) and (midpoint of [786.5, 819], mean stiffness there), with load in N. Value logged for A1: 5.63 N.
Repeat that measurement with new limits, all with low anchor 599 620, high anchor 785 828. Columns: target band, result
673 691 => 1.16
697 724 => 1.53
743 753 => 2.23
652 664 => 0.59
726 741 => 0.37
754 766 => 6.68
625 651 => 0.33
